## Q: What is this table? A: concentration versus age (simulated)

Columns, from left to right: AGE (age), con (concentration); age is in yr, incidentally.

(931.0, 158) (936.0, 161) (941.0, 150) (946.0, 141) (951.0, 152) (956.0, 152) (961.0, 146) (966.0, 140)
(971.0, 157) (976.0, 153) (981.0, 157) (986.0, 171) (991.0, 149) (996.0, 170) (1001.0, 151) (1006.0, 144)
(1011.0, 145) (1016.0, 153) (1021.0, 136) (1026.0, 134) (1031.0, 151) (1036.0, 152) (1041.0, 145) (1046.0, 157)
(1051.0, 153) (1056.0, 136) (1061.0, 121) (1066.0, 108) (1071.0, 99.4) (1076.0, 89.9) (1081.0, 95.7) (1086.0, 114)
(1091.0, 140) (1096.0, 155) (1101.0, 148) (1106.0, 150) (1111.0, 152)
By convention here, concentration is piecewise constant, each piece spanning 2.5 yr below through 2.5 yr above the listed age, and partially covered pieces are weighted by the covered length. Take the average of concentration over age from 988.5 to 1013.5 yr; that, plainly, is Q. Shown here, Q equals 152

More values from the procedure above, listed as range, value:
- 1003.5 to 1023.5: 144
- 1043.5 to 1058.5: 149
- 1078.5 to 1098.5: 126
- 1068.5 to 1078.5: 94.7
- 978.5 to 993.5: 159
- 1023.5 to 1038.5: 146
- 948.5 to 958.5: 152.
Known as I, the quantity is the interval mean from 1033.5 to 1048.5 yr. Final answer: 151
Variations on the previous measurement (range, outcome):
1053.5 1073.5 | 116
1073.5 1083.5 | 92.8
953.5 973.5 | 149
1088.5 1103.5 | 148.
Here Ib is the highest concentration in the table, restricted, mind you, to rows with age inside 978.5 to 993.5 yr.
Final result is 171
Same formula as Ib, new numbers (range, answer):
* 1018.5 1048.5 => 157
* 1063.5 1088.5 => 114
